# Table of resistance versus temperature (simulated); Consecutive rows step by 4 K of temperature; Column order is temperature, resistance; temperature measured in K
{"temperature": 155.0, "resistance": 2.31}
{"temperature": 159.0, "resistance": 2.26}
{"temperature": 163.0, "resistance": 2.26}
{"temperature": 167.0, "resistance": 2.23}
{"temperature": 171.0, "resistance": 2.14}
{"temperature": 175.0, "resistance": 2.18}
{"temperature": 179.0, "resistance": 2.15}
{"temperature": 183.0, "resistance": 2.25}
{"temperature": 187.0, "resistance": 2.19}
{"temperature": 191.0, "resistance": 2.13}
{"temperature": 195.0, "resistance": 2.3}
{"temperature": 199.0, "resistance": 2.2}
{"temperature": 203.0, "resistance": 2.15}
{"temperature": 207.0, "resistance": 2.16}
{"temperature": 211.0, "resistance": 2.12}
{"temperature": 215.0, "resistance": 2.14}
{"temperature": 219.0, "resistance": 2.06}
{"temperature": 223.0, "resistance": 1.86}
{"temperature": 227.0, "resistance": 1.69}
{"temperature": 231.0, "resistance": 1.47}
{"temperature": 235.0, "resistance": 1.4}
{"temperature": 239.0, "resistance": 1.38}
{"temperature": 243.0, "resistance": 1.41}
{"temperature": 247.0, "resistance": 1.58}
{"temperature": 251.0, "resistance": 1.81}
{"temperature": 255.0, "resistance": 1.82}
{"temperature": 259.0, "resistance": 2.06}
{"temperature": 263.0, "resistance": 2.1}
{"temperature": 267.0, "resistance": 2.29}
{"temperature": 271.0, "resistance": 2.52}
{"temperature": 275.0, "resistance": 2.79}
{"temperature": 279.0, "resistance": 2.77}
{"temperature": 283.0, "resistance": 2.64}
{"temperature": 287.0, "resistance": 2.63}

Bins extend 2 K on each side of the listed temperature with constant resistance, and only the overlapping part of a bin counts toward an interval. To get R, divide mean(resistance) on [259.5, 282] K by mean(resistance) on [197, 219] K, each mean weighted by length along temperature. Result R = 1.15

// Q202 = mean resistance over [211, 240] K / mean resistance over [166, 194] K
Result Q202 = 0.80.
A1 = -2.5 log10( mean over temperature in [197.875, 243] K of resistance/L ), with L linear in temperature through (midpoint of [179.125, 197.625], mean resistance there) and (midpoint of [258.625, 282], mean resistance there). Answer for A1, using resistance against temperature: 0.24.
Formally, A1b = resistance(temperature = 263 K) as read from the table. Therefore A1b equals 2.1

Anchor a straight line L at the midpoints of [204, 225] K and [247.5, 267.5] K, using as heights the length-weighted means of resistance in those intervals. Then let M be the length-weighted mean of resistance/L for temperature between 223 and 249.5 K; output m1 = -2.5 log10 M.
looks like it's 0.31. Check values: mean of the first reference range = 2.07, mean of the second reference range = 1.96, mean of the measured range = 1.52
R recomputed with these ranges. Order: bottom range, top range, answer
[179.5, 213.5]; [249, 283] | 1.05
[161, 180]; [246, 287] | 1.04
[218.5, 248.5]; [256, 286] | 1.54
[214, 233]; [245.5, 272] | 1.10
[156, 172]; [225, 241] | 0.66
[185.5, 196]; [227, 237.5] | 0.67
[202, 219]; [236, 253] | 0.72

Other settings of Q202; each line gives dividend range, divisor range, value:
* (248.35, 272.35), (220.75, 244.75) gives 1.35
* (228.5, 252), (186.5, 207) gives 0.68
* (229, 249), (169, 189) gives 0.66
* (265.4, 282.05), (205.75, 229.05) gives 1.30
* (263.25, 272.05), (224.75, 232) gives 1.45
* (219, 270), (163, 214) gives 0.81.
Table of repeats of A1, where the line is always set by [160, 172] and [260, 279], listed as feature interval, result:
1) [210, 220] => 0.11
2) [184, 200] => 0.03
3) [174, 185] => 0.03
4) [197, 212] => 0.07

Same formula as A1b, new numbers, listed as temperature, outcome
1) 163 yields 2.26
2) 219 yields 2.06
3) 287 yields 2.63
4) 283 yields 2.64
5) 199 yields 2.2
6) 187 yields 2.19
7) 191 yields 2.13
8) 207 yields 2.16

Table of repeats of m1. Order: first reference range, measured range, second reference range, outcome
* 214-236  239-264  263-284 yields 0.25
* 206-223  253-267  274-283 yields 0.25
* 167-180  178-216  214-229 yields -0.07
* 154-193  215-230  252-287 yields 0.21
